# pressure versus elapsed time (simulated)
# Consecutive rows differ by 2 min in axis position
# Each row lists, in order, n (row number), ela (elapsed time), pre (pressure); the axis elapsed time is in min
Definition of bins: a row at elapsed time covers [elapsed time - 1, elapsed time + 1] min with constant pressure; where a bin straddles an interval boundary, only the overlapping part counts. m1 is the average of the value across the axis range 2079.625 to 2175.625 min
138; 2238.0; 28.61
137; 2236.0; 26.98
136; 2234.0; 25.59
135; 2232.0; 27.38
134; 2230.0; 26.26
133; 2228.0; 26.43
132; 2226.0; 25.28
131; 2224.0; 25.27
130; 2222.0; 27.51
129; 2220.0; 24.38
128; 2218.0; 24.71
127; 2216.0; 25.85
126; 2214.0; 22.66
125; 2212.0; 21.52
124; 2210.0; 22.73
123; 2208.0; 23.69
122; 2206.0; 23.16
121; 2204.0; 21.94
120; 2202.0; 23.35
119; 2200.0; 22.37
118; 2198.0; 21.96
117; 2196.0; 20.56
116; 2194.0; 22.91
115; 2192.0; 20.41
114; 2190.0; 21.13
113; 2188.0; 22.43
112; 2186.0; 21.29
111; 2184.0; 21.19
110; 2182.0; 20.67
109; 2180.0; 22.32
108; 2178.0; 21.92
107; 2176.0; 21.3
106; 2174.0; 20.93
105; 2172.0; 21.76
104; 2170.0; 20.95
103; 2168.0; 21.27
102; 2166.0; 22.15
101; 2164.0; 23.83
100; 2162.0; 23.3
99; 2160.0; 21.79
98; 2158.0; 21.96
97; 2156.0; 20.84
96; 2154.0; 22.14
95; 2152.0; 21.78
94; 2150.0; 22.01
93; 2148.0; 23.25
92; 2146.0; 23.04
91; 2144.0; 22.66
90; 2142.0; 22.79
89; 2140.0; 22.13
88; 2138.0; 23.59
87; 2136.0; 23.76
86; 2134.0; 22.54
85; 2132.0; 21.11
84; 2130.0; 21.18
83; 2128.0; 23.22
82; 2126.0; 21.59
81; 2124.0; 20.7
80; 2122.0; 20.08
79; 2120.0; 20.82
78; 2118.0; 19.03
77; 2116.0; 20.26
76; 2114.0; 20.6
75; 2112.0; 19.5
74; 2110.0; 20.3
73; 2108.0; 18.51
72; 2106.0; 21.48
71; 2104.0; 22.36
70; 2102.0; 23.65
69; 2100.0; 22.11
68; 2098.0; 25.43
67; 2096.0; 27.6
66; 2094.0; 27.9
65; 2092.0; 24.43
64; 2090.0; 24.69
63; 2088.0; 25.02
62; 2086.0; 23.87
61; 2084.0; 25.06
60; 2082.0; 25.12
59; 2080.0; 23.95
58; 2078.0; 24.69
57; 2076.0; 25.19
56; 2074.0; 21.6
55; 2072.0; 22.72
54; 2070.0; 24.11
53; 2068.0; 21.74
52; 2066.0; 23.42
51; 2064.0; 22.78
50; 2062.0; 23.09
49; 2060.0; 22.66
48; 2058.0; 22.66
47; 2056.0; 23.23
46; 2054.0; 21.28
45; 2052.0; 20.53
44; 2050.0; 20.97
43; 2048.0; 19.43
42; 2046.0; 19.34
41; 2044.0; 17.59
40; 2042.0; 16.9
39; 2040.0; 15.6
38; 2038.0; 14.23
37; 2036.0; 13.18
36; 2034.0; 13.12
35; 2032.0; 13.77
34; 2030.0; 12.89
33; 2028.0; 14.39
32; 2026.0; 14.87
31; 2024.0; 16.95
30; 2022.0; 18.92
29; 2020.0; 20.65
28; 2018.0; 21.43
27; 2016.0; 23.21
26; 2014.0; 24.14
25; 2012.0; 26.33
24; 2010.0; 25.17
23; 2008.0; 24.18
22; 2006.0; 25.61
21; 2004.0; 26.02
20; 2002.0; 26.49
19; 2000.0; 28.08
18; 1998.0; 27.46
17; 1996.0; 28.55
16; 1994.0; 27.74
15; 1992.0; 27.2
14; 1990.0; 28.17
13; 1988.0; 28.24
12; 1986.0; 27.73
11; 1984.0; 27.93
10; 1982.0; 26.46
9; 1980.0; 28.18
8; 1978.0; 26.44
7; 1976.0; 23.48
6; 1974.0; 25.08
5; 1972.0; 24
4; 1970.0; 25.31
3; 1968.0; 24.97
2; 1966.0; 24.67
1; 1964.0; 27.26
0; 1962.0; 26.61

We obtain 22.4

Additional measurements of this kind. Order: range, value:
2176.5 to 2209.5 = 22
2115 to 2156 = 21.9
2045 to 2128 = 22.5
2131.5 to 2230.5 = 22.7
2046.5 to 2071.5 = 22.1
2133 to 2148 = 23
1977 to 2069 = 22.2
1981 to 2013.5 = 26.9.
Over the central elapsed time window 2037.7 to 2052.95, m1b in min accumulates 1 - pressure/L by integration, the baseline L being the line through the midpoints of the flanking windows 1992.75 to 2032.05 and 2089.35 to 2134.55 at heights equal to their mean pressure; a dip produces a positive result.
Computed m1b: 2.8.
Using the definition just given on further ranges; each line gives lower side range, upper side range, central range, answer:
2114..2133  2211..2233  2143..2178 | 0.7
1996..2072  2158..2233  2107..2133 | 1.7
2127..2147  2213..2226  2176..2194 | 1.9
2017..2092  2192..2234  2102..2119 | 0.9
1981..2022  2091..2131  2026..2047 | 8.1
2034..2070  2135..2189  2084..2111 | -3.8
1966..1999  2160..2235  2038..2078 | 6.5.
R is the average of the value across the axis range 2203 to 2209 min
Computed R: 22.9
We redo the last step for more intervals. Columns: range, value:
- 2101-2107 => 22.5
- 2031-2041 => 14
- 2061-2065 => 22.9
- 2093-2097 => 27.8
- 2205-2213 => 22.8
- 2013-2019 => 22.9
